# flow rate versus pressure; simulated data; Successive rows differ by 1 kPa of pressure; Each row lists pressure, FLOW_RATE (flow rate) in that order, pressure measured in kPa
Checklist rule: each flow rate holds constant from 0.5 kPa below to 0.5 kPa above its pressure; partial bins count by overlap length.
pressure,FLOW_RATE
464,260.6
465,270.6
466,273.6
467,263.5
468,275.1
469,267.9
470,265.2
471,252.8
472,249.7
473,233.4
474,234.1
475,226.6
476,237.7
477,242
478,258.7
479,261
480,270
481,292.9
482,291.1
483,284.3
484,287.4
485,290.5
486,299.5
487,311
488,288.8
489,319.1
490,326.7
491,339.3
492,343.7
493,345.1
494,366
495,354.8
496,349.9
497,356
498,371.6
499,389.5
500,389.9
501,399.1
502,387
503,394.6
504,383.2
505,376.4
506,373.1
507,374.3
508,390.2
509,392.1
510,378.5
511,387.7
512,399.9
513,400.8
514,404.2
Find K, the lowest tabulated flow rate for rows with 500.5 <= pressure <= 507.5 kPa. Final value 373.1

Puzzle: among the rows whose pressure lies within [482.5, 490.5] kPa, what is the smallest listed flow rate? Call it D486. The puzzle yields 284.3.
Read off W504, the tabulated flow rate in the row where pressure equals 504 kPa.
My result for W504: 383.2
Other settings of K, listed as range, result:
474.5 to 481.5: 226.6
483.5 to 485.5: 287.4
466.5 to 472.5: 249.7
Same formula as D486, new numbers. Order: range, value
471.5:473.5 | 233.4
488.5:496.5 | 319.1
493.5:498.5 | 349.9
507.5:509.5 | 390.2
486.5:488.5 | 288.8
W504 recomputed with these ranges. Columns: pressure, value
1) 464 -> 260.6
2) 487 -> 311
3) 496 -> 349.9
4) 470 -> 265.2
